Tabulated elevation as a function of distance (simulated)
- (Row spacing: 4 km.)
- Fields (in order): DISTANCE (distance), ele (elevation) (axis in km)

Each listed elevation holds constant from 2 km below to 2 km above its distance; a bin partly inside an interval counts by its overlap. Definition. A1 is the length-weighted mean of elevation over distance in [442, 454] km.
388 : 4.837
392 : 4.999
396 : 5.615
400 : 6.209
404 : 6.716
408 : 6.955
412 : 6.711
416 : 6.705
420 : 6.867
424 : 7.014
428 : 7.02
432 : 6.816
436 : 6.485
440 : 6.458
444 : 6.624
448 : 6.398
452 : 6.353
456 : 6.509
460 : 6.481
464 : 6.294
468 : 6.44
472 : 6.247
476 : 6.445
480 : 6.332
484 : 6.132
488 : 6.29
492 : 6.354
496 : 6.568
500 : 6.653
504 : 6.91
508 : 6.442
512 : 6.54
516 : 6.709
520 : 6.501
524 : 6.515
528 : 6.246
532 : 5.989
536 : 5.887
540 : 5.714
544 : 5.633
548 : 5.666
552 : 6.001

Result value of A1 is 6.46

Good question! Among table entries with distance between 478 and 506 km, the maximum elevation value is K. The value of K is 6.91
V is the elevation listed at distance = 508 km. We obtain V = 6.442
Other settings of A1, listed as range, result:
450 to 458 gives 6.43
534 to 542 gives 5.8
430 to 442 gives 6.59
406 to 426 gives 6.85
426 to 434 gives 6.92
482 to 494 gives 6.26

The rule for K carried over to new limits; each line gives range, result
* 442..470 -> 6.624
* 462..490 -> 6.445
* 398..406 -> 6.716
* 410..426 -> 7.014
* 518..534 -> 6.515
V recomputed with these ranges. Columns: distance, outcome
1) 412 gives 6.711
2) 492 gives 6.354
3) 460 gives 6.481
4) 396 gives 5.615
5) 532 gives 5.989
